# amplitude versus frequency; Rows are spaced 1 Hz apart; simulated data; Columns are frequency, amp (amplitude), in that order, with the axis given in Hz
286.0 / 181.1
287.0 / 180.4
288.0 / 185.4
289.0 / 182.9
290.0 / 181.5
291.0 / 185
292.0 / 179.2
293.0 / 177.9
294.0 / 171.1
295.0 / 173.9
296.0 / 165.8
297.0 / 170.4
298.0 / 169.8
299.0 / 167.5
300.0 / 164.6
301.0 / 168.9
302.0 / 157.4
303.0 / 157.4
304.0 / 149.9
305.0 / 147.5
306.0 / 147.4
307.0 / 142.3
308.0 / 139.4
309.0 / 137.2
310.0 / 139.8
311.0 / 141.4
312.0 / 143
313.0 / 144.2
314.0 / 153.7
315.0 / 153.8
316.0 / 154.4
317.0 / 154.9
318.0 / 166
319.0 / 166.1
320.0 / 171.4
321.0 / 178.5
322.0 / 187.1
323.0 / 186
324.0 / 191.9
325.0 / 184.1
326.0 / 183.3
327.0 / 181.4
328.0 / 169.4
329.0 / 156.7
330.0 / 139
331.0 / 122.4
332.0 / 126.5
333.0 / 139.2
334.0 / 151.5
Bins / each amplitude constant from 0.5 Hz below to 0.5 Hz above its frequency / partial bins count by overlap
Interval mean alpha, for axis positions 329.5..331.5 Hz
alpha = 131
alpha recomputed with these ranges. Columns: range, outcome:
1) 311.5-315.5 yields 149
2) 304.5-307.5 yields 146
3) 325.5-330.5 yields 166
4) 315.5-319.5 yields 160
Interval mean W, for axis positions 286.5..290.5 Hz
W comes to 183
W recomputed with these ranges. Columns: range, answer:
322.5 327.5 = 185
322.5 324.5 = 189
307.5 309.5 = 138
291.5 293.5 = 179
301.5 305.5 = 153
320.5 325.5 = 186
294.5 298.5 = 170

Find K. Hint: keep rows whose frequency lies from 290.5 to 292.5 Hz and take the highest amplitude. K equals 185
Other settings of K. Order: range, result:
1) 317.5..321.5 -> 178.5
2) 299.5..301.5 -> 168.9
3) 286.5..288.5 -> 185.4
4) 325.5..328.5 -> 183.3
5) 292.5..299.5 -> 177.9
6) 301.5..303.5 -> 157.4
